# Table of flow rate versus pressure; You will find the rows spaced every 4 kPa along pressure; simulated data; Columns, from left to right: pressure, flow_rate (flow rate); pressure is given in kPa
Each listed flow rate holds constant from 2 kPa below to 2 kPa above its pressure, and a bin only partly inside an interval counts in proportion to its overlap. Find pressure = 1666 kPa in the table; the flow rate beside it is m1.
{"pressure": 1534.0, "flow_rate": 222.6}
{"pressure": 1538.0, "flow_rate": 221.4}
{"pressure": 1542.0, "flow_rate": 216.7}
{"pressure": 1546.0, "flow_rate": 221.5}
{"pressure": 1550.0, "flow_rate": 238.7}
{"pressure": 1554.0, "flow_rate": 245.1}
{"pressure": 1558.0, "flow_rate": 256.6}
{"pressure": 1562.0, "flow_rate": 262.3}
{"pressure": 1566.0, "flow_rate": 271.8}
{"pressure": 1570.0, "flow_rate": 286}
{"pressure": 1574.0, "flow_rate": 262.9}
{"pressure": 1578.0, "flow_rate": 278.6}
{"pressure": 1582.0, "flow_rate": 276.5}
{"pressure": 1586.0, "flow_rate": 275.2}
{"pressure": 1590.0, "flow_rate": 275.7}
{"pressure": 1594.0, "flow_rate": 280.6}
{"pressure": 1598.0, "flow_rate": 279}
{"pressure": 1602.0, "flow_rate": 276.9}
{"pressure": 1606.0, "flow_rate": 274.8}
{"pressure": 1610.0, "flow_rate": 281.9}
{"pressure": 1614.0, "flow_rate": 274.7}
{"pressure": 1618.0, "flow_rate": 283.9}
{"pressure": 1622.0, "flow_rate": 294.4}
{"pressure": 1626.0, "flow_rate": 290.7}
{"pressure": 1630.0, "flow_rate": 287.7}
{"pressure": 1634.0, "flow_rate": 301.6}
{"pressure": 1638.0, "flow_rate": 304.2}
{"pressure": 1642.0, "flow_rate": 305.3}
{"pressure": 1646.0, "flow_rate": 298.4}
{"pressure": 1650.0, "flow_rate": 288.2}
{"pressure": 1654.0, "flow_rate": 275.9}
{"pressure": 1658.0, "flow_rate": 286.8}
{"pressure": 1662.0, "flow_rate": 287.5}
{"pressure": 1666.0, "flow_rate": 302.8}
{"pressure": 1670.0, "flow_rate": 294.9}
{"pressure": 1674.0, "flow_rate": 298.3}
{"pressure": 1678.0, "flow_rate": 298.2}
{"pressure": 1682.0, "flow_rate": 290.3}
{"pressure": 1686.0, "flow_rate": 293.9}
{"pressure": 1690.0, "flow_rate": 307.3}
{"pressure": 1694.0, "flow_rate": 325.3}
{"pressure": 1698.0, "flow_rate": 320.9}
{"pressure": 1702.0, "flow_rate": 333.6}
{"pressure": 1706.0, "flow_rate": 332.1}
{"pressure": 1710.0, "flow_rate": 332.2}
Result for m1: 302.8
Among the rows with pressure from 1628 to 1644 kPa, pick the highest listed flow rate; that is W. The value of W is 305.3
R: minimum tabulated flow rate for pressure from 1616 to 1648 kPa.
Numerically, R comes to 283.9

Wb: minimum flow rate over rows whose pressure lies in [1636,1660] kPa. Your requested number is 275.9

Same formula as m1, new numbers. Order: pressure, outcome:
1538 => 221.4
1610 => 281.9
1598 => 279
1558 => 256.6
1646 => 298.4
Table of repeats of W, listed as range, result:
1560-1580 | 286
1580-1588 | 276.5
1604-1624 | 294.4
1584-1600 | 280.6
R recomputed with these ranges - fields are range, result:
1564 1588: 262.9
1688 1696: 307.3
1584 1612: 274.8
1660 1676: 287.5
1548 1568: 238.7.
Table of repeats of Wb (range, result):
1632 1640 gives 301.6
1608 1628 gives 274.7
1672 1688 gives 290.3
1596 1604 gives 276.9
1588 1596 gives 275.7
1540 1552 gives 216.7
